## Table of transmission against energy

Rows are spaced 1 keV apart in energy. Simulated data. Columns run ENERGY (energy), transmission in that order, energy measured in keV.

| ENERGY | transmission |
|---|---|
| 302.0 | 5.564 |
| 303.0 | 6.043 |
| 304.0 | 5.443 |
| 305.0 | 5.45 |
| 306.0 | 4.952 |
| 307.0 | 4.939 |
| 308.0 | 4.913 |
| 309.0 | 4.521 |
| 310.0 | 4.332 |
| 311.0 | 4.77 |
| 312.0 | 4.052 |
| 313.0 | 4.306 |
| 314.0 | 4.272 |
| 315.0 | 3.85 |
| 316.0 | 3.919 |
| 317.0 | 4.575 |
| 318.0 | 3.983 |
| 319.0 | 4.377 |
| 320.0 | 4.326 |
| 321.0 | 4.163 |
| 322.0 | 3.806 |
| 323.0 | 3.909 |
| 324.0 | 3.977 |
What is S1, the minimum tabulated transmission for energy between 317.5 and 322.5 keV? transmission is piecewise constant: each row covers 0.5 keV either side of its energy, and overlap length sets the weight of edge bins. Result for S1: 3.806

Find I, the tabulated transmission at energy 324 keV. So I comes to 3.977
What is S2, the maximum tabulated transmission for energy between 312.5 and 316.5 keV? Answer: 4.306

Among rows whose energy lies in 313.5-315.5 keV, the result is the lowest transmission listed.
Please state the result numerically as 3.85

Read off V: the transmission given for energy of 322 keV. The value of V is 3.806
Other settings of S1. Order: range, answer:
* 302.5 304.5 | 5.443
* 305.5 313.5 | 4.052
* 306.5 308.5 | 4.913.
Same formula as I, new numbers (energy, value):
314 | 4.272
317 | 4.575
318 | 3.983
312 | 4.052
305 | 5.45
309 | 4.521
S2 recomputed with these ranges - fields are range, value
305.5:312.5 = 4.952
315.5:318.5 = 4.575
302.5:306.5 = 6.043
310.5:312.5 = 4.77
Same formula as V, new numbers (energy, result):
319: 4.377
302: 5.564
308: 4.913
